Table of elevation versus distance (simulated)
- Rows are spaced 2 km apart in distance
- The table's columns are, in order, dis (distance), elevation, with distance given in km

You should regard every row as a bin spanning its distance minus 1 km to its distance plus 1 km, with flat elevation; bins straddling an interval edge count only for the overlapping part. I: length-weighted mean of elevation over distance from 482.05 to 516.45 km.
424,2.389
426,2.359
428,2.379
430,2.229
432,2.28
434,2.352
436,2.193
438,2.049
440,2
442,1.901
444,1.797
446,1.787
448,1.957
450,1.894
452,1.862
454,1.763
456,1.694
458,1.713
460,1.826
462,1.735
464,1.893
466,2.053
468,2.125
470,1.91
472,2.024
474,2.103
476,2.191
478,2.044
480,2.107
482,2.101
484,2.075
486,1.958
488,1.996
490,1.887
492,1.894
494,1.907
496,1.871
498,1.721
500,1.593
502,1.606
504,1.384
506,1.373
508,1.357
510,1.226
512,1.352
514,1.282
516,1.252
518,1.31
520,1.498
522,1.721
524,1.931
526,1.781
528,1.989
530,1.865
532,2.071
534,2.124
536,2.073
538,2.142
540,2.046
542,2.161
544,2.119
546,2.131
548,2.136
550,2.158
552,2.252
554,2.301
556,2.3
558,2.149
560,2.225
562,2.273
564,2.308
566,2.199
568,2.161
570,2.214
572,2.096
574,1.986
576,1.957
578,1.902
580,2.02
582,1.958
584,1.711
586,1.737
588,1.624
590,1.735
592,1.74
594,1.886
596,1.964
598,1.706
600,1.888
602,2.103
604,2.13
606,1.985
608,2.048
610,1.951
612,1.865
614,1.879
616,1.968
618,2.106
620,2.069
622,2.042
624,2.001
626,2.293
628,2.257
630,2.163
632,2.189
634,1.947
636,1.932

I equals 1.65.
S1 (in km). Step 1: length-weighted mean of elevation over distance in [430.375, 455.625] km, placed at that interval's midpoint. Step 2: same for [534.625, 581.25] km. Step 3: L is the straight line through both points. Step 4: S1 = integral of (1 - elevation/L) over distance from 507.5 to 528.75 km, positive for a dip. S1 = 5.8 km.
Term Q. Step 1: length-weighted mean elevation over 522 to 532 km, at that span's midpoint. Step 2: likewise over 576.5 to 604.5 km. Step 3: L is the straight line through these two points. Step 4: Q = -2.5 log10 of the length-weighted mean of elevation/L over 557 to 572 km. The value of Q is -0.179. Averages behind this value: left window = 1.89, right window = 1.86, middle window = 2.21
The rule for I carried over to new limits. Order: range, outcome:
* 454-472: 1.87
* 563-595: 1.95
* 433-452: 1.99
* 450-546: 1.83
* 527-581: 2.12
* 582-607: 1.86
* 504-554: 1.81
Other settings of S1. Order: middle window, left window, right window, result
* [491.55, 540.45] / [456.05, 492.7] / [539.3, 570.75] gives 9.42 km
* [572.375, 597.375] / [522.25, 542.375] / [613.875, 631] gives 2.45 km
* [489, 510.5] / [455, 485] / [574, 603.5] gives 3.50 km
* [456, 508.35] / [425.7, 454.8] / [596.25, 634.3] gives 4.55 km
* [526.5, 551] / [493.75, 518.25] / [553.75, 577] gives -2.89 km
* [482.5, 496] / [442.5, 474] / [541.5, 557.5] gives 0.22 km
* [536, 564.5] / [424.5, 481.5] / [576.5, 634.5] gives -2.98 km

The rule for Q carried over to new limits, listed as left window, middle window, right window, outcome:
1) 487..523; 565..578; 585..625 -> -0.159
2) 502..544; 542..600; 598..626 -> -0.097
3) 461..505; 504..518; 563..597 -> 0.417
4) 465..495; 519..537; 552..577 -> 0.120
